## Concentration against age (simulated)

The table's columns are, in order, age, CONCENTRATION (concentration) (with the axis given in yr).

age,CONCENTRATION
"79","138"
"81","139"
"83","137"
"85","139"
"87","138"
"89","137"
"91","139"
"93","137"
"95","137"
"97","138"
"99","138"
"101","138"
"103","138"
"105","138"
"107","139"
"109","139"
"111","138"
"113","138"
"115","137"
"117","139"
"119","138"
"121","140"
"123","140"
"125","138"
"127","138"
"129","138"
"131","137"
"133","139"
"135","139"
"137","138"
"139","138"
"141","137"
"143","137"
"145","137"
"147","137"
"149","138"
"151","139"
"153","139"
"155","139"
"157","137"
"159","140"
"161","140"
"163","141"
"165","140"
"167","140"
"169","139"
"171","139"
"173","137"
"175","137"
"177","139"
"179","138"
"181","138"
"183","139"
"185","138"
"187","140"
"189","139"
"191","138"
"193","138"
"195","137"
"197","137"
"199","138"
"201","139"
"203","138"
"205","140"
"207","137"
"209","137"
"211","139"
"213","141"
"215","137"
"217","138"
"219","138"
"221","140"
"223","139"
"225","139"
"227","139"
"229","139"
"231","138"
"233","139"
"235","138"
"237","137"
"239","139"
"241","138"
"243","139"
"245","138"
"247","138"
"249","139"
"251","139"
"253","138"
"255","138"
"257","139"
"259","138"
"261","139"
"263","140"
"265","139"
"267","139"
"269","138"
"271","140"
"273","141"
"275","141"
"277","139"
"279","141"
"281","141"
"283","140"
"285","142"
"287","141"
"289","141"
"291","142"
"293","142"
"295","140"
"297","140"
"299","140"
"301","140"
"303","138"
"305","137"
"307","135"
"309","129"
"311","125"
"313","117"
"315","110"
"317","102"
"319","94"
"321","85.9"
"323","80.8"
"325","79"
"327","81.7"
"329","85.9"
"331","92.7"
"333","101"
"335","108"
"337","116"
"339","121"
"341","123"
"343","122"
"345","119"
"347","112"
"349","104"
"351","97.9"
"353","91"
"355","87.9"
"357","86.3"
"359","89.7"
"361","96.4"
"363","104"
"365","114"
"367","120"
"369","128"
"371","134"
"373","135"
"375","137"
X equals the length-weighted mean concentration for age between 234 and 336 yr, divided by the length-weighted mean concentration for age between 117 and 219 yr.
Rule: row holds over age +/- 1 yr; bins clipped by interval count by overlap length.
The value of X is 0.9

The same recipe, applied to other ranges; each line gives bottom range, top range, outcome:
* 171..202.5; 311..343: 0.73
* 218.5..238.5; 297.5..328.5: 0.81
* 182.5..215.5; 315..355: 0.73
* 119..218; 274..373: 0.85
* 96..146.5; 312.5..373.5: 0.75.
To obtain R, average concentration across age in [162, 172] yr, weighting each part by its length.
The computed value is 140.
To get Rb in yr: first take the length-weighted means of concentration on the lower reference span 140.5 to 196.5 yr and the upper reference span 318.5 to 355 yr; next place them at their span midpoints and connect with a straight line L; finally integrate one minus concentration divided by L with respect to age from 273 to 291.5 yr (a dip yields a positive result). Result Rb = -4.6 yr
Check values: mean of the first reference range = 138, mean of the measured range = 141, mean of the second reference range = 101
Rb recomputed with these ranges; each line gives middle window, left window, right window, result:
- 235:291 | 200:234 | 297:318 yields -2.6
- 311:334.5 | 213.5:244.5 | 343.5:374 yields 4.3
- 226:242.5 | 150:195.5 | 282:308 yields 0.1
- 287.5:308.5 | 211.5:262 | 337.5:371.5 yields -2.8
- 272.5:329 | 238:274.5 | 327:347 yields -1.0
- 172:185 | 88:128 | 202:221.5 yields 0.0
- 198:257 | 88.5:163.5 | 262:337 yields -3.8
